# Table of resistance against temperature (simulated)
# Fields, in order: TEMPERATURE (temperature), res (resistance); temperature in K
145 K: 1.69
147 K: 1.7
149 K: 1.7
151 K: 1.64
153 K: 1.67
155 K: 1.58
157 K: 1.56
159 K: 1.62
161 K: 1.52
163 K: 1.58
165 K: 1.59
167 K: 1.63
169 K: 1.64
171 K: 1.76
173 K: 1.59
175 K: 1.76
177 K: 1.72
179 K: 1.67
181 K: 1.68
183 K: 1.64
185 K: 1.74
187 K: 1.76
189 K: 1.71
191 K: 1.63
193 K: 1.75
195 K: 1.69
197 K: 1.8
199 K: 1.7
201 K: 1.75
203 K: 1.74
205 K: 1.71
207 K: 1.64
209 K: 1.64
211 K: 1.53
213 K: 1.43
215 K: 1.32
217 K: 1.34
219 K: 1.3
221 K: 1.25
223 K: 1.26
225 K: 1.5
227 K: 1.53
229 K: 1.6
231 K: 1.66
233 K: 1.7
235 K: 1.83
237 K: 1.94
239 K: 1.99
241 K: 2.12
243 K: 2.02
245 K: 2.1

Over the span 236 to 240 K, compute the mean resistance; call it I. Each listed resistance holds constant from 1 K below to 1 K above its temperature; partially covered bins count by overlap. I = 1.96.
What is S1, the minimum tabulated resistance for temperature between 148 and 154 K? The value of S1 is 1.64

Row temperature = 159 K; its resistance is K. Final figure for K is 1.62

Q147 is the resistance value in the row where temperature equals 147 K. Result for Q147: 1.7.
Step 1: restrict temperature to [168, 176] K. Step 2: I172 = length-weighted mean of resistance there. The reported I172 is 1.69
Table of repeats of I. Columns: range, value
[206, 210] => 1.64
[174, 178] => 1.74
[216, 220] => 1.32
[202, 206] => 1.73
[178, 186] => 1.68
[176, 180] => 1.69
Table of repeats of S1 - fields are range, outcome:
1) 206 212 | 1.53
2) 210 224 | 1.25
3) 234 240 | 1.83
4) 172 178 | 1.59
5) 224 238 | 1.5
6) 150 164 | 1.52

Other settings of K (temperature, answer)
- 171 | 1.76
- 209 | 1.64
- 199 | 1.7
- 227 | 1.53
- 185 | 1.74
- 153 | 1.67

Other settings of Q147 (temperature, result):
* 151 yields 1.64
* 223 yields 1.26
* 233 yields 1.7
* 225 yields 1.5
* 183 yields 1.64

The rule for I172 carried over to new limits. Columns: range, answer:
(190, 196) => 1.69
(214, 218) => 1.33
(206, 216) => 1.51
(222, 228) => 1.43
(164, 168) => 1.61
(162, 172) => 1.64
